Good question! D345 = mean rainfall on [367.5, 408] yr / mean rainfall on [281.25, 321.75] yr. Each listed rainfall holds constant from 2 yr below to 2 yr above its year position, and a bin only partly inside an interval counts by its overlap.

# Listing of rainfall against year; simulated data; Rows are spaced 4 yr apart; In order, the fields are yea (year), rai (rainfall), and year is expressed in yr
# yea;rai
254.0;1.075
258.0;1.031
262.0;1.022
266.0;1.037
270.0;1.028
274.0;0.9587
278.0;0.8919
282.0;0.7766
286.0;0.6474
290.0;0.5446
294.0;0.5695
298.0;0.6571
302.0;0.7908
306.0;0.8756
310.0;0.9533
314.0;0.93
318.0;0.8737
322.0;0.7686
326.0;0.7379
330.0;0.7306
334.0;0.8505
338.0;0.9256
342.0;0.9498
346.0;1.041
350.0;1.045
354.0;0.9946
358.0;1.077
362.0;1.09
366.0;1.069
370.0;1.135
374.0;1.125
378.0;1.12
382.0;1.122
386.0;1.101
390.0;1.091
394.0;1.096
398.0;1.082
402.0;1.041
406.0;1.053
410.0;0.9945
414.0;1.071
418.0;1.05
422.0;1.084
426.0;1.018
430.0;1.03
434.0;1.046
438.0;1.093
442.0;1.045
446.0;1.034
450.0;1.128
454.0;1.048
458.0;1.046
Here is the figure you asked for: 1.44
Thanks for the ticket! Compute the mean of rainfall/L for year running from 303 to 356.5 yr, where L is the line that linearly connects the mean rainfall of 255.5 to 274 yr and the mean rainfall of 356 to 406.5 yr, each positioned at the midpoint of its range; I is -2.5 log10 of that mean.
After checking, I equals 0.18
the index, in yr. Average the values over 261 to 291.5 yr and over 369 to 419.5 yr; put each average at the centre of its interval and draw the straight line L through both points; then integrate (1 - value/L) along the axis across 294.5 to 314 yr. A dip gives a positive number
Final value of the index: 2.2 yr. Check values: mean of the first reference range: 0.863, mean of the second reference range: 1.08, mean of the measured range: 0.811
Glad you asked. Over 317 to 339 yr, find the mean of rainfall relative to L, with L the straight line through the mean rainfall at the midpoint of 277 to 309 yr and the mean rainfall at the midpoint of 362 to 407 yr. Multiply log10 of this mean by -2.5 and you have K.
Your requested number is 0.074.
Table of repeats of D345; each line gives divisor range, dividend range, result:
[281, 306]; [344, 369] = 1.56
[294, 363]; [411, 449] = 1.19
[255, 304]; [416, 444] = 1.26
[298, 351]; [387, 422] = 1.22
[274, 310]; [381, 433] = 1.43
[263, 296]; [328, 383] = 1.25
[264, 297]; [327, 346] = 1.09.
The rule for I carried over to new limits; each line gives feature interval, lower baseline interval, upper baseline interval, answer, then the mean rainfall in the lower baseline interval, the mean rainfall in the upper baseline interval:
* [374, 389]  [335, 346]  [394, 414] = -0.102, 0.949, 1.05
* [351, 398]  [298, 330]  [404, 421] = -0.138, 0.828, 1.04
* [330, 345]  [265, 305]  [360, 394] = 0.089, 0.786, 1.11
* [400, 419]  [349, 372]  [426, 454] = 0.022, 1.07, 1.06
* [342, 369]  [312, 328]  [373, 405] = -0.090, 0.828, 1.1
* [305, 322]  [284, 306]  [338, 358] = -0.147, 0.663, 1.01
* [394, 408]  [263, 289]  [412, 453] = -0.042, 0.882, 1.06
